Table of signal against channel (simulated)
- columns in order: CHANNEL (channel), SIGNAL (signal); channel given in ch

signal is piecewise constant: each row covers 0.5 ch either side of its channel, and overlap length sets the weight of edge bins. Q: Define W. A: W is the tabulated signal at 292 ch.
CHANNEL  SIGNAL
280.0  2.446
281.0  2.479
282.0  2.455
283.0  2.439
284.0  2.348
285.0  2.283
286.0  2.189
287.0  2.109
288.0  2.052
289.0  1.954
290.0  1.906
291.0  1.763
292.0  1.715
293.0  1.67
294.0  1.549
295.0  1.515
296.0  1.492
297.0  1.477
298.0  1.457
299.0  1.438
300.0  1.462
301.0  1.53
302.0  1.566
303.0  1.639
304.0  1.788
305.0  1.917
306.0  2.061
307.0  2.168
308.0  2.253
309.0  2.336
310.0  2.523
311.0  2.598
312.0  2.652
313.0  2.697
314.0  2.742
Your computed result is 1.715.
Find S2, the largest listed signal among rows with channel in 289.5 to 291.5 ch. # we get 1.906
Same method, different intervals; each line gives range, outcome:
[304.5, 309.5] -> 2.336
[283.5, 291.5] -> 2.348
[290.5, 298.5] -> 1.763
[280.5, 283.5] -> 2.479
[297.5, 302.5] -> 1.566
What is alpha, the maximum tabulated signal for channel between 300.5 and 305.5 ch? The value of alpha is 1.917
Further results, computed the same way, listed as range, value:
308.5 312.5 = 2.652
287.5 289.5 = 2.052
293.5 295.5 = 1.549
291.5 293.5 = 1.715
